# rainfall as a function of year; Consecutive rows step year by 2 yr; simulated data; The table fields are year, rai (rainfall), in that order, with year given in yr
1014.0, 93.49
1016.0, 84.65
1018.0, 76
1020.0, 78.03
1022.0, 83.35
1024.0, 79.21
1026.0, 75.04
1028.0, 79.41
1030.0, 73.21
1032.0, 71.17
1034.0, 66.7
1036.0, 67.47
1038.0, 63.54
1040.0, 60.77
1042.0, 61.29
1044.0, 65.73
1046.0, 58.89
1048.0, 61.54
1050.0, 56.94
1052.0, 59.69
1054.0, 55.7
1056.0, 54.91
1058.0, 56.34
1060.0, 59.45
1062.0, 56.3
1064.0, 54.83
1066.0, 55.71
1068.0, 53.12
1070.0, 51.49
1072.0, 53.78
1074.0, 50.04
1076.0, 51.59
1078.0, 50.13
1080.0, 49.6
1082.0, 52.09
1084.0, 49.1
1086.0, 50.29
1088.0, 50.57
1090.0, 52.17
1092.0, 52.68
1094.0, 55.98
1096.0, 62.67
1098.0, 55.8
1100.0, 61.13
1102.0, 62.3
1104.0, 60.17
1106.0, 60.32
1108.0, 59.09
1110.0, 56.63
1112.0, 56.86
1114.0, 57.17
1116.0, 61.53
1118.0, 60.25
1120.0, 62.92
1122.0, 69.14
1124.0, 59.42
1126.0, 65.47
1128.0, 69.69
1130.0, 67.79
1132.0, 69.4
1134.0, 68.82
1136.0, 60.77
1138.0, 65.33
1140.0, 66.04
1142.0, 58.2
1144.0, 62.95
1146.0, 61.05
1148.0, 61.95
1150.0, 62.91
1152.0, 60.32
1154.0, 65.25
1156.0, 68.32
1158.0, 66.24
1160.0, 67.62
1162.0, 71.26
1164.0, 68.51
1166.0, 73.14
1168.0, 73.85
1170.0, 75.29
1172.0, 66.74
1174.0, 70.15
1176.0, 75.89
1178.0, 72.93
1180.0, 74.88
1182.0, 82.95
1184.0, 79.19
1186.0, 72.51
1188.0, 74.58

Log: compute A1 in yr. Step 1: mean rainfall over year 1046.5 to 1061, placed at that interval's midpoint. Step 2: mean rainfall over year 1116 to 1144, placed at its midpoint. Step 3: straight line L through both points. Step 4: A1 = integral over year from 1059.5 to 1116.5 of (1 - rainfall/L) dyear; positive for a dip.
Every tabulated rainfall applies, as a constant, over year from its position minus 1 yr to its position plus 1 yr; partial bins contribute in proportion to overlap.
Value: 5.4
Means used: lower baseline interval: 57.8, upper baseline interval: 64.7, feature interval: 55.2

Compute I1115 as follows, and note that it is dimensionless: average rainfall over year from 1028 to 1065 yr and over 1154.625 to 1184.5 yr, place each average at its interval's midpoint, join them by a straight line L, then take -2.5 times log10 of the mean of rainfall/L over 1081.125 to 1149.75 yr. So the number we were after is 0.13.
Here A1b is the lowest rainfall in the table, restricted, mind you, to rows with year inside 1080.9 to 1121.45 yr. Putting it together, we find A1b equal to 49.1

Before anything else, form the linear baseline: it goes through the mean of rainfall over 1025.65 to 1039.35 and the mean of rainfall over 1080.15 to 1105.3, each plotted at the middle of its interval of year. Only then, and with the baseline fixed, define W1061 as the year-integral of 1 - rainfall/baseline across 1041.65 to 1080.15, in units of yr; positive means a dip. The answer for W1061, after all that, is 4.5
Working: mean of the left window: 70.5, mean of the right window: 55.3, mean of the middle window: 55.9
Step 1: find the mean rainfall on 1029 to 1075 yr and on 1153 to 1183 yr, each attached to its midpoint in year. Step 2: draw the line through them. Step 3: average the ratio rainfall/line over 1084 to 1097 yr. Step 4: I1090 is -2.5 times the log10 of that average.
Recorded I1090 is 0.18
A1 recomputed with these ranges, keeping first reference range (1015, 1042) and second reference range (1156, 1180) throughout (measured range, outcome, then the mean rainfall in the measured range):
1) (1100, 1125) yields 3.98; 60.5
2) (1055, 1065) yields 2.26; 56.4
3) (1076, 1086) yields 3.05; 50.4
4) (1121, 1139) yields 1.38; 66.2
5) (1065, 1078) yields 3.61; 52.4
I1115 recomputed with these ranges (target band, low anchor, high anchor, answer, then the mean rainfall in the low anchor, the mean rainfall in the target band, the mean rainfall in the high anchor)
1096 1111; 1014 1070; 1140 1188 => 0.14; 65.8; 59.6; 69.3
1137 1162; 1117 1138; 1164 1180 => 0.08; 65.4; 64.1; 72.5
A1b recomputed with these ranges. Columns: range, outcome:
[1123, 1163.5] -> 58.2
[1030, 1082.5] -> 49.6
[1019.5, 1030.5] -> 73.21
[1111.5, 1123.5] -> 56.86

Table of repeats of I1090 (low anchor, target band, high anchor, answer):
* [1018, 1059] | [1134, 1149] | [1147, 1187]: 0.114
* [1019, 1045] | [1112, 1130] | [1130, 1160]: 0.045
